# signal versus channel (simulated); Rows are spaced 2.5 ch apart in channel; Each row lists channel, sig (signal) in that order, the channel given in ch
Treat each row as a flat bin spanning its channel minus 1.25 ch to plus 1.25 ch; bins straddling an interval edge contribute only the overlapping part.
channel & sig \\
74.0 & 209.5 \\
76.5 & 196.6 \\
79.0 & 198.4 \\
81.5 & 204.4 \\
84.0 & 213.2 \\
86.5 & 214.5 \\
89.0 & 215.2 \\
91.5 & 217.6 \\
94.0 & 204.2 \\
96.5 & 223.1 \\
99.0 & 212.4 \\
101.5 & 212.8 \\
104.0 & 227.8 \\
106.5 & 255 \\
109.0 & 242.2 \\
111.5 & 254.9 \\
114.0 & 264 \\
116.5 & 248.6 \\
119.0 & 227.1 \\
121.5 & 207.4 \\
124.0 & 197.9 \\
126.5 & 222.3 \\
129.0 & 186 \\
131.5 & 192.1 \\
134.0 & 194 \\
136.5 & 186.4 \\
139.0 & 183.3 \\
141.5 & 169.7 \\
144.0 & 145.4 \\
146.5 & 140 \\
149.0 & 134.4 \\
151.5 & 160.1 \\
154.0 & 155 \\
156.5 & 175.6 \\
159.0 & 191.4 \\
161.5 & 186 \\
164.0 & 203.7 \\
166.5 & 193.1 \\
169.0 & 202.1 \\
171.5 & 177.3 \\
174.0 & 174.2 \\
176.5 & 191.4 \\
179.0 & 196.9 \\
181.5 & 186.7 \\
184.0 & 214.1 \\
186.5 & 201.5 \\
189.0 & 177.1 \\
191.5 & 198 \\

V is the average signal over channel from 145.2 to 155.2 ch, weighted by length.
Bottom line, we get 147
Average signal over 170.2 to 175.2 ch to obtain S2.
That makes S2 176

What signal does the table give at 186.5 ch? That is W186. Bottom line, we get 201.5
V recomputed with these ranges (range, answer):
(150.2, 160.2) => 170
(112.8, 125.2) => 229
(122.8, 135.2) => 198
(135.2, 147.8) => 165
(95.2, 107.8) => 226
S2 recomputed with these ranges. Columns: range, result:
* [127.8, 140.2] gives 188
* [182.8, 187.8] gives 207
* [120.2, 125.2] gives 203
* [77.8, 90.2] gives 209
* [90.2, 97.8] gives 215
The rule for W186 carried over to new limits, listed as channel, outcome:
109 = 242.2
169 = 202.1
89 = 215.2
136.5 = 186.4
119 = 227.1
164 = 203.7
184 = 214.1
